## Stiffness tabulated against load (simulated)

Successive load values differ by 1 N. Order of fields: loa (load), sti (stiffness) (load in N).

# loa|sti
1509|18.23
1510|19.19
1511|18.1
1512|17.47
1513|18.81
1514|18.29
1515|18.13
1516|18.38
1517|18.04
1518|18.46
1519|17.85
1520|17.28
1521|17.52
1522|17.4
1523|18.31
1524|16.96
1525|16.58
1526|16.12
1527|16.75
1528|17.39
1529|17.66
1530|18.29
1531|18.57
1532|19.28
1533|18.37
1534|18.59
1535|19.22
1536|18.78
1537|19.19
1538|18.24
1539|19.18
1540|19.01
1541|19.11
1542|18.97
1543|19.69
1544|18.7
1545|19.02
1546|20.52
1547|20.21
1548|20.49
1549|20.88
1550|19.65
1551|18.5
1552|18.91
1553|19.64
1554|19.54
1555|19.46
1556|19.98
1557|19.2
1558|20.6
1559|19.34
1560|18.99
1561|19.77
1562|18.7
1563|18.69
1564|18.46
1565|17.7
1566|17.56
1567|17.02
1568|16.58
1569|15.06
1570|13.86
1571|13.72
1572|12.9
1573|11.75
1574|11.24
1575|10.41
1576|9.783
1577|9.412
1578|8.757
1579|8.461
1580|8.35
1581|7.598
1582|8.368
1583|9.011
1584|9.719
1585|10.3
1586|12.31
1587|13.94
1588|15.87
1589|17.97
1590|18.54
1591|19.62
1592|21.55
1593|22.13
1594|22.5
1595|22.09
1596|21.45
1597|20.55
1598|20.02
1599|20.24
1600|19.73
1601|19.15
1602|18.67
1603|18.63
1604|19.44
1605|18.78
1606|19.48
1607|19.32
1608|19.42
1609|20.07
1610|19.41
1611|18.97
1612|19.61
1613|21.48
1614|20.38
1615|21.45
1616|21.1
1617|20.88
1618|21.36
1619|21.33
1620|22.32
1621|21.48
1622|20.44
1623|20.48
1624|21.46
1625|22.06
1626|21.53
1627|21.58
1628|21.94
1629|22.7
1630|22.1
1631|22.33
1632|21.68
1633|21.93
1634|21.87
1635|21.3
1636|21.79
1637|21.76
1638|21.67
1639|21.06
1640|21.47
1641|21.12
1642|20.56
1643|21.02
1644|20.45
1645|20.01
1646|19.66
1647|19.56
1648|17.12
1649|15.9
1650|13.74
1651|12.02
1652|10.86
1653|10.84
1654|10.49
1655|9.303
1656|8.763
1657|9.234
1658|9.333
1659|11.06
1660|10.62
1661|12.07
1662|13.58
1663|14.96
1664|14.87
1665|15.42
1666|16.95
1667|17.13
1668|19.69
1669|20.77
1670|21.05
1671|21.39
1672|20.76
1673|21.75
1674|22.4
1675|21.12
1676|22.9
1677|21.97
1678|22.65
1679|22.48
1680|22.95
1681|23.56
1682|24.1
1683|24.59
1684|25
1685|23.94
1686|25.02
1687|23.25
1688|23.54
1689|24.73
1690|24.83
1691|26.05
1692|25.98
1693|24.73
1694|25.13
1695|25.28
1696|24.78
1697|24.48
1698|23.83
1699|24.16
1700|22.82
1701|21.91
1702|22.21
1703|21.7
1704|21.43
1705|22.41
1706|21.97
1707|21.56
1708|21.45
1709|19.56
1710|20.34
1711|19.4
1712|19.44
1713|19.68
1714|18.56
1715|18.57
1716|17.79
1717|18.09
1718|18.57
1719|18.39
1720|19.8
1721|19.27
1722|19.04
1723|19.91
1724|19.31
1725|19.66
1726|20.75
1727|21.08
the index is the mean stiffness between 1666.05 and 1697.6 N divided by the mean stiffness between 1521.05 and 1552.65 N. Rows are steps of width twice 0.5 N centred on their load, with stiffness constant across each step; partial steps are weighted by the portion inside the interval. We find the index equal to 1.24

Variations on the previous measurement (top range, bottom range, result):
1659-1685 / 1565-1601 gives 1.32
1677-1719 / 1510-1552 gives 1.21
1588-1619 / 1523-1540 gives 1.11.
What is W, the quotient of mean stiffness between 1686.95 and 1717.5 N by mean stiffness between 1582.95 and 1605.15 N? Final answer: 1.23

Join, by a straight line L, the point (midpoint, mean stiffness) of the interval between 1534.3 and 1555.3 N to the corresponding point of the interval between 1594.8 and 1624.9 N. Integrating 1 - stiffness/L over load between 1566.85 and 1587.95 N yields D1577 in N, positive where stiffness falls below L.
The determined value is 9.0 N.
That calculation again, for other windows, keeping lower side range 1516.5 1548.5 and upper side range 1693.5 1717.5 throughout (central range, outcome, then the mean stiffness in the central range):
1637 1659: 4.86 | 15.9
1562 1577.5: 3.78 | 14.4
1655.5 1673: 4.60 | 15.3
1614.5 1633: -1.40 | 21.6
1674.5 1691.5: -2.06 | 23.7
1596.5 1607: 0.11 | 19.5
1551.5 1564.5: -0.31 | 19.3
